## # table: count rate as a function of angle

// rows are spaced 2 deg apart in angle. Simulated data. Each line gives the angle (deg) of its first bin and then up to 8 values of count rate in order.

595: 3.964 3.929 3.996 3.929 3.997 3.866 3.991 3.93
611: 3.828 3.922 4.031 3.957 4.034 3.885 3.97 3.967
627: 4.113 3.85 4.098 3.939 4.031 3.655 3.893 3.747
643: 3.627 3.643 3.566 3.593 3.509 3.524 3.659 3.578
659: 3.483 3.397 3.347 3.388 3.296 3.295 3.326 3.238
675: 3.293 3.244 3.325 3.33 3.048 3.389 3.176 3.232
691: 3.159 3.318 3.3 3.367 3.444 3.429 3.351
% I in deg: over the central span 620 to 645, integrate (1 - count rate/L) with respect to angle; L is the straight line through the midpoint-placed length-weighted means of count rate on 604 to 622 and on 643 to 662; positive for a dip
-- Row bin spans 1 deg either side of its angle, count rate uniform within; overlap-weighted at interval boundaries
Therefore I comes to -0.93 deg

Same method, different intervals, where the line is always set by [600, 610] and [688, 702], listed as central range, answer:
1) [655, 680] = 1.1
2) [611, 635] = -1.0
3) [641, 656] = 0.2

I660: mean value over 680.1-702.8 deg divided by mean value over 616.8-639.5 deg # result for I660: 0.8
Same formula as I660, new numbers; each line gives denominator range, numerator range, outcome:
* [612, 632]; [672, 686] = 0.82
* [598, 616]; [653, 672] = 0.87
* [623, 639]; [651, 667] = 0.88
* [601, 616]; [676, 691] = 0.82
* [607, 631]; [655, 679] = 0.85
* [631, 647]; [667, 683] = 0.86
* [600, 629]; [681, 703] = 0.83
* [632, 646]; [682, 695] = 0.85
